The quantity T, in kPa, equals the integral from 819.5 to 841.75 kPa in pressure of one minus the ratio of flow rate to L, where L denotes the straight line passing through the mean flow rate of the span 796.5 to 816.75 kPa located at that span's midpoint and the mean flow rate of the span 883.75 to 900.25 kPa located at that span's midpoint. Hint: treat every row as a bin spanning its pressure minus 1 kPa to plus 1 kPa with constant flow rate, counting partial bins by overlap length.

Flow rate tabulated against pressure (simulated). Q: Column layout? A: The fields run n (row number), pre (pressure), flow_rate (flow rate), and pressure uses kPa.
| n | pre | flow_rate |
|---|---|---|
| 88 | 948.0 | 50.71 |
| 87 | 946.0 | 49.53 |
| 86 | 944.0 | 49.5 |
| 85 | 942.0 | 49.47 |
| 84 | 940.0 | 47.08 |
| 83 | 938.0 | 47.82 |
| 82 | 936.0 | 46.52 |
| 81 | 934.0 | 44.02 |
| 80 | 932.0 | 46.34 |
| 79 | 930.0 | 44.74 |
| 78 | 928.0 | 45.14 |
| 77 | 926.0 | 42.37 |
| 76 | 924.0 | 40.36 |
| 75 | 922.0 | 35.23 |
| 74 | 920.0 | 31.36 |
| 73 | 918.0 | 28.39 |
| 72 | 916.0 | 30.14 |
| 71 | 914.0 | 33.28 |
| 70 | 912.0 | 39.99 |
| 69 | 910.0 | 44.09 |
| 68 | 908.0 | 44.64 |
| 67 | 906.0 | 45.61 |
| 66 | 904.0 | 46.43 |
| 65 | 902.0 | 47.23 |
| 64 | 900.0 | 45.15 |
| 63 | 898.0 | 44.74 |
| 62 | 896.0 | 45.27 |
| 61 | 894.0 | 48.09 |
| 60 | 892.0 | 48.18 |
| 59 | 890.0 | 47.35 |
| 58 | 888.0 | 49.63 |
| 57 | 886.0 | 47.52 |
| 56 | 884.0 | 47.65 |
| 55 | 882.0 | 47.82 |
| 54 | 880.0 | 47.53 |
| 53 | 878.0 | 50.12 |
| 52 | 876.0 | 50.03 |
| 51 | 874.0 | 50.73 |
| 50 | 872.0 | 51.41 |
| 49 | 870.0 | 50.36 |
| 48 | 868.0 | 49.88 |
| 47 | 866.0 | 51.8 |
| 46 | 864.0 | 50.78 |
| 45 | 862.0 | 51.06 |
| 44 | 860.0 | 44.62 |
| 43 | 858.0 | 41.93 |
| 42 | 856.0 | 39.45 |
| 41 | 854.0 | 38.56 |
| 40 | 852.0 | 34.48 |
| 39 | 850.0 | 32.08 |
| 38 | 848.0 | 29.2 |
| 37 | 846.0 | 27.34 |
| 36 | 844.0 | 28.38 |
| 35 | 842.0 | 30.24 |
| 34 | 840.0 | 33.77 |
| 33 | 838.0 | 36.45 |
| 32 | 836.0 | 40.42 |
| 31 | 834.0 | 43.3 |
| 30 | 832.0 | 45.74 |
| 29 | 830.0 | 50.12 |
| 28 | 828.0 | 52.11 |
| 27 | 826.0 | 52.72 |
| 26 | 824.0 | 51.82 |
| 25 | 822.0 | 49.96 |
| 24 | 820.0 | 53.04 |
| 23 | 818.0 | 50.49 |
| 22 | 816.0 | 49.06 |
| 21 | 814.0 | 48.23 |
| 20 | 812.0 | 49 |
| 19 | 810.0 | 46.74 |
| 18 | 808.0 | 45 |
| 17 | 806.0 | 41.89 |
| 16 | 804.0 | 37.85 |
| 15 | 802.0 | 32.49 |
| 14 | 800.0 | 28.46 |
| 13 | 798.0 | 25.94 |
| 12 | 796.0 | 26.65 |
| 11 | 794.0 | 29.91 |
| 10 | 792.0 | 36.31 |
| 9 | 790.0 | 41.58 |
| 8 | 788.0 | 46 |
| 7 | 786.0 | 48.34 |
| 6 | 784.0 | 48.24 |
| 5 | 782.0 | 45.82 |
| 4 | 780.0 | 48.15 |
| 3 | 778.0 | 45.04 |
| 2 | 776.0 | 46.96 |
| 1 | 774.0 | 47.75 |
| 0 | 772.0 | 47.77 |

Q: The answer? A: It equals -2.0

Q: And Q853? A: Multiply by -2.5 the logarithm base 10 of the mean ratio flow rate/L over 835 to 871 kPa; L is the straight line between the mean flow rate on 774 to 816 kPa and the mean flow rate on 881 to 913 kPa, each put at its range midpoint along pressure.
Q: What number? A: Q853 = 0.122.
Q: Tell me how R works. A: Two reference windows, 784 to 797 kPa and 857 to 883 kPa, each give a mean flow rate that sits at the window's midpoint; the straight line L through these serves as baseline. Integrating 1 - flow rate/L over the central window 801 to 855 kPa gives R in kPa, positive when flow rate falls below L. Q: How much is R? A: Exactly 1.92 kPa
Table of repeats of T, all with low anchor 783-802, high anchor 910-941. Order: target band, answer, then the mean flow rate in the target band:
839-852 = 2.6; 30.5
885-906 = -4.0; 46.9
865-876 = -3.4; 50.8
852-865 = -1.8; 43.6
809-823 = -4.6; 49.5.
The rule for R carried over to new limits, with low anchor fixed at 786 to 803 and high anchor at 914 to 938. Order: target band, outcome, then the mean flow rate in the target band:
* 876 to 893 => -4.7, 48.3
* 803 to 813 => -2.7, 44.1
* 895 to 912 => -2.8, 45.1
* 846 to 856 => 0.8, 33.5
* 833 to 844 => 0.0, 36.1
